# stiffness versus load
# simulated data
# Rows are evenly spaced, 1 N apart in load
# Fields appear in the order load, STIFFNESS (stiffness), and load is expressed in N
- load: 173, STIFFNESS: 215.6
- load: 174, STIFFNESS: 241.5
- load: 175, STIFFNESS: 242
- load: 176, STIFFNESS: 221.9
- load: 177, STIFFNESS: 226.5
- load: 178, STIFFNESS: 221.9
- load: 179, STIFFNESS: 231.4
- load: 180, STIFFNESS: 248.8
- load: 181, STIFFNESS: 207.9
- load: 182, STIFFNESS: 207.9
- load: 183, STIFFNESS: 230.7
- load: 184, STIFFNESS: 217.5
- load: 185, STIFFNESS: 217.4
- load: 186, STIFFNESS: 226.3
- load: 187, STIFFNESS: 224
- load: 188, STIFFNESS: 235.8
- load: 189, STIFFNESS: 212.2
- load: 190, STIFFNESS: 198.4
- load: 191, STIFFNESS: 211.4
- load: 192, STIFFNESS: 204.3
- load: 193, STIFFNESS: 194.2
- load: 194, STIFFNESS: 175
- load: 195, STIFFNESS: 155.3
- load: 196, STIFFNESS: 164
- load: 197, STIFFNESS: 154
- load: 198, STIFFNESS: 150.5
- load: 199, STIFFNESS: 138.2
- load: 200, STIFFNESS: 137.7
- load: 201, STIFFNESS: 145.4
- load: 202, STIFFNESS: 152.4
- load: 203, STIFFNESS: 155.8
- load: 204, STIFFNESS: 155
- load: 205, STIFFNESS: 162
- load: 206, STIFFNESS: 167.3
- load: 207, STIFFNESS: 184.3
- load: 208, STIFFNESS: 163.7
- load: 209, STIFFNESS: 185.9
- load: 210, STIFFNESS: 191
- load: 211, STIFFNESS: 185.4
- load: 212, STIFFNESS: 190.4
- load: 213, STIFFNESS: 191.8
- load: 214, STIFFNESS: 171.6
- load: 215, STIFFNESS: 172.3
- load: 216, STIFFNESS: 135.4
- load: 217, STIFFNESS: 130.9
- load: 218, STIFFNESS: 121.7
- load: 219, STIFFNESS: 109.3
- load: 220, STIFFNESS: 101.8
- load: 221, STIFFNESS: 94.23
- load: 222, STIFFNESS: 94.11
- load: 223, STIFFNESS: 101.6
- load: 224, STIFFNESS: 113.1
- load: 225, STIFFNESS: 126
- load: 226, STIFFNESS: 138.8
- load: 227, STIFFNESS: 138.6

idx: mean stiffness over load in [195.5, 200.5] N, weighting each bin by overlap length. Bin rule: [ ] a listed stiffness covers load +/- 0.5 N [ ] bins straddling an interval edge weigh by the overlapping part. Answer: 149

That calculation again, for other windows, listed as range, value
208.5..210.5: 188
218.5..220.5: 106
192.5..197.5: 168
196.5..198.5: 152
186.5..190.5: 218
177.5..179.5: 227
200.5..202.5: 149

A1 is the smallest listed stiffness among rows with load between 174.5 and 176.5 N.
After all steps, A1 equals 221.9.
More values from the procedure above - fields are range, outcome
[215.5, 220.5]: 101.8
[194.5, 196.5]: 155.3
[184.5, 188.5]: 217.4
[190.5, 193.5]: 194.2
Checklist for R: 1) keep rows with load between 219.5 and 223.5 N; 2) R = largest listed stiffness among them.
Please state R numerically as 101.8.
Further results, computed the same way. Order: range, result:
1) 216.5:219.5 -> 130.9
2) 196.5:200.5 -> 154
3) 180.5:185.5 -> 230.7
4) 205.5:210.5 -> 191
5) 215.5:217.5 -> 135.4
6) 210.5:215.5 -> 191.8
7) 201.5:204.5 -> 155.8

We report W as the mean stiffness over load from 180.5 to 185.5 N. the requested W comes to 216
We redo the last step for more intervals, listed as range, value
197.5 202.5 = 145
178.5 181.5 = 229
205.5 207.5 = 176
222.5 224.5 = 107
